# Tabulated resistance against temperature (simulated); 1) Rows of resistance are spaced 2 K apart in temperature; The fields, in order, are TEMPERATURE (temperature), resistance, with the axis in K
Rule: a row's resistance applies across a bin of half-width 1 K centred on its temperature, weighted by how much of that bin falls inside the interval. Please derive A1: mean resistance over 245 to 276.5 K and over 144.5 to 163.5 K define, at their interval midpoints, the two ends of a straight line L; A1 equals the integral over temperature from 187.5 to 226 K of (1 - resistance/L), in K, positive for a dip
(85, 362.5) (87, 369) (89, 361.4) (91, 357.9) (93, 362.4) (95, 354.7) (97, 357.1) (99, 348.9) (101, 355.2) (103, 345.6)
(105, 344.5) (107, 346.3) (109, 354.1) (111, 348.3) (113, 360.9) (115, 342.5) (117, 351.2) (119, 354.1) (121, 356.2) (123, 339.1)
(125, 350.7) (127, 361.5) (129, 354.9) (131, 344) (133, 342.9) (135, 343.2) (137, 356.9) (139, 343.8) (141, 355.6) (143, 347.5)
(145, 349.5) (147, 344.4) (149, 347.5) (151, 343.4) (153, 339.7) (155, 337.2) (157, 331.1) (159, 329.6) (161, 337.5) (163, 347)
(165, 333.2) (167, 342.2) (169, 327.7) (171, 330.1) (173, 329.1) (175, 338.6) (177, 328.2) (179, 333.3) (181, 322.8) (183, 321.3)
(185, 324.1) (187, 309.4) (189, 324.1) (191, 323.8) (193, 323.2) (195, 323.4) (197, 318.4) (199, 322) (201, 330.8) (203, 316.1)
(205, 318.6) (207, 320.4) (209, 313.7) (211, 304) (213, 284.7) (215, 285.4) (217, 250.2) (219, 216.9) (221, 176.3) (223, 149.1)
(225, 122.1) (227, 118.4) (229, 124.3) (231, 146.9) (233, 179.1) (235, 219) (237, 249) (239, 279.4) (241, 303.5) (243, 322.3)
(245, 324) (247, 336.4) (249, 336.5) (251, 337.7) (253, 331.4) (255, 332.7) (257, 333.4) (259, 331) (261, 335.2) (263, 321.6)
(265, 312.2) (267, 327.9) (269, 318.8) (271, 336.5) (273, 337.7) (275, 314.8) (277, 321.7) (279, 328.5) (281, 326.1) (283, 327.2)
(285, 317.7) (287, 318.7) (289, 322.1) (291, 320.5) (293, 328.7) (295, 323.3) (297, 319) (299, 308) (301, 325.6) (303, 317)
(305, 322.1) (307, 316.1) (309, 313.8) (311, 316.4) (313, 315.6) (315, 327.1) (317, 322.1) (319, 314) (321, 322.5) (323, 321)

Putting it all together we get 6.3 K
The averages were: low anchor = 340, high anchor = 329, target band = 281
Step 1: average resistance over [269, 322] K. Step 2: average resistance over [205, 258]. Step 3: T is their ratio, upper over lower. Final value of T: 1.24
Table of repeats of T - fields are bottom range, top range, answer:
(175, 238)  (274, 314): 1.19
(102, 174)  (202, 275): 0.80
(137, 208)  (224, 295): 0.88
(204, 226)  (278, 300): 1.29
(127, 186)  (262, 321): 0.95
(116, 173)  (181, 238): 0.76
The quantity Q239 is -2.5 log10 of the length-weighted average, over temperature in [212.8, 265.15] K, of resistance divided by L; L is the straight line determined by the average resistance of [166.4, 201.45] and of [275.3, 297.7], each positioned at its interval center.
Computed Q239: 0.239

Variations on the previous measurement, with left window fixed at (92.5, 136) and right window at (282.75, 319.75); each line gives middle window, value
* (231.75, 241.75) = 0.34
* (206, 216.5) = 0.12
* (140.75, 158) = 0.00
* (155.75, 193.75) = 0.04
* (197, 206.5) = 0.05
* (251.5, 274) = -0.01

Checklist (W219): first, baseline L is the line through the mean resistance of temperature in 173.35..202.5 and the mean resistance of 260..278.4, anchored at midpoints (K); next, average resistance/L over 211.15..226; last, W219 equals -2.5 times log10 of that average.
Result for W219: 0.44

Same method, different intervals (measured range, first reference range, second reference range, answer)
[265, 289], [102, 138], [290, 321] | -0.001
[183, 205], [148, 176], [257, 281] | 0.040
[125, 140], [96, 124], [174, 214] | -0.023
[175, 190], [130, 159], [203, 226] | -0.106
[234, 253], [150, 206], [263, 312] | 0.076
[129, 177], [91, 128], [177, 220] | -0.032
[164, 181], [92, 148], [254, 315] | 0.031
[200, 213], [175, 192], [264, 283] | 0.033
